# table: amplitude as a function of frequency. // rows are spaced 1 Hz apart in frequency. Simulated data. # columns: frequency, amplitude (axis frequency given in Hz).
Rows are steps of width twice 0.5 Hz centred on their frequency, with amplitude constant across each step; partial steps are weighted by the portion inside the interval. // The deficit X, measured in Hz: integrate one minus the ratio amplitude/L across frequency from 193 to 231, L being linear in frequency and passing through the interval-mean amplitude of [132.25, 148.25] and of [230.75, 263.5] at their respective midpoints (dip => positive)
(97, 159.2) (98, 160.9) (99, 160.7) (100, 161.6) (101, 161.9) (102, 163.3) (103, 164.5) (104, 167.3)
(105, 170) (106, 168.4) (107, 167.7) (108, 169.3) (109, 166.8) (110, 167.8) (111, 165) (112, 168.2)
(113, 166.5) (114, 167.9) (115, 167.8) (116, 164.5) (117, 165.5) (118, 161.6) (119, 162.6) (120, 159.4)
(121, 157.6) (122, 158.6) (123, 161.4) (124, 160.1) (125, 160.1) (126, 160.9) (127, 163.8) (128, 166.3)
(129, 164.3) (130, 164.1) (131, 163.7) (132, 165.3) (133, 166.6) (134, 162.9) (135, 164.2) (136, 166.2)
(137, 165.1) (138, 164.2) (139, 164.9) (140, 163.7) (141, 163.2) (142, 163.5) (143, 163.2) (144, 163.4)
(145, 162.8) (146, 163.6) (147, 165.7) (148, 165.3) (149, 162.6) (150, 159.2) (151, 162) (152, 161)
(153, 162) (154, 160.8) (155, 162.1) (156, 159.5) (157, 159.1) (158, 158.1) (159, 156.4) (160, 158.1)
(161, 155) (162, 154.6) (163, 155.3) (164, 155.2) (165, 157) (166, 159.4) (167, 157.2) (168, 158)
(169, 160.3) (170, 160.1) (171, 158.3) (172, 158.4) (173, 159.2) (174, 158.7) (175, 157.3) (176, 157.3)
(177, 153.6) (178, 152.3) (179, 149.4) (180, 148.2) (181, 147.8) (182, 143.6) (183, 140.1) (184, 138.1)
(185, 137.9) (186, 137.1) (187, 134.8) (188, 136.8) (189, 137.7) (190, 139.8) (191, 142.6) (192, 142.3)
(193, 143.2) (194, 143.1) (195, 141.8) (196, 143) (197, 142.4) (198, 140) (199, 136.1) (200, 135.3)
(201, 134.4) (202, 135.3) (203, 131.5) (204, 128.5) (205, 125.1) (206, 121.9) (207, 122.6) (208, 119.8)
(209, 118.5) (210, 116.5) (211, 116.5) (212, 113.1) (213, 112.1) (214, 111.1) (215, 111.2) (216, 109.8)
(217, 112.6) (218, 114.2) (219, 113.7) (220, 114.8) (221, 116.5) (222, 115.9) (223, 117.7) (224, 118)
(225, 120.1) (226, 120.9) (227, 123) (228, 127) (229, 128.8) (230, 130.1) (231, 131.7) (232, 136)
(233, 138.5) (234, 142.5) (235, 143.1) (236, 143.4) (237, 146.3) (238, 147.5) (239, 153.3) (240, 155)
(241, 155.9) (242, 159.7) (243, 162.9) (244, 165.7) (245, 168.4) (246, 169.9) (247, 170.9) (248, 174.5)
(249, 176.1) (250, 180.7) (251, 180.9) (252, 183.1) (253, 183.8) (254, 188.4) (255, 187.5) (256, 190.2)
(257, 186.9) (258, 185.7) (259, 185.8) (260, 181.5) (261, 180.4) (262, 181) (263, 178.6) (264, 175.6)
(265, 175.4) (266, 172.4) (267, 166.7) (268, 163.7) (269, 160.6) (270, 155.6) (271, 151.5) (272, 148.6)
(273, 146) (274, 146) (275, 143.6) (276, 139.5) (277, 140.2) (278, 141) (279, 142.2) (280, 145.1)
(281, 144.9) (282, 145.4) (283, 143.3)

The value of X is 9.6 Hz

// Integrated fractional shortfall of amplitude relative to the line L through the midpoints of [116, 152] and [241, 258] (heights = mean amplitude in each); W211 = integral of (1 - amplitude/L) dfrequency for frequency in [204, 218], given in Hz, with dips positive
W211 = 4.5 Hz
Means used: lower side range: 163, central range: 117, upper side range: 176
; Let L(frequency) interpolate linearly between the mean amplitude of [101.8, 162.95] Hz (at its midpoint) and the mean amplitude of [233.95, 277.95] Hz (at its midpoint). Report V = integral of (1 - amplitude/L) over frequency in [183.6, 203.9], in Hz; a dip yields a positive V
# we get 3.2 Hz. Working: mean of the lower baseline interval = 163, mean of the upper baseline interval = 166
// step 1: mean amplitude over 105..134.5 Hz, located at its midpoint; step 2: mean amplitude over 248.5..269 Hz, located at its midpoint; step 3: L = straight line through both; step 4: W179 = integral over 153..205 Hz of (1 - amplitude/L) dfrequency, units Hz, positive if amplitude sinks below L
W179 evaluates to 6.8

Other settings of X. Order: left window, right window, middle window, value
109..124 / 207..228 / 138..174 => -3.75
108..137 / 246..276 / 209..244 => 8.40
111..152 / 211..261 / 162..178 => 0.01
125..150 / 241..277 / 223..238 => 3.24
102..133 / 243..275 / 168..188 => 2.13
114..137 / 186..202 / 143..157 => -0.68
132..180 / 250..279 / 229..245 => 1.80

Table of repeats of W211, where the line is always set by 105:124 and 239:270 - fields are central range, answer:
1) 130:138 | 0.1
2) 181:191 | 1.8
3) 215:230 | 4.7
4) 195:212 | 4.1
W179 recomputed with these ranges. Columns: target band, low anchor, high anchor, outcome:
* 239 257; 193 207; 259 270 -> -1.08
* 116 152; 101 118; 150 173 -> -0.06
